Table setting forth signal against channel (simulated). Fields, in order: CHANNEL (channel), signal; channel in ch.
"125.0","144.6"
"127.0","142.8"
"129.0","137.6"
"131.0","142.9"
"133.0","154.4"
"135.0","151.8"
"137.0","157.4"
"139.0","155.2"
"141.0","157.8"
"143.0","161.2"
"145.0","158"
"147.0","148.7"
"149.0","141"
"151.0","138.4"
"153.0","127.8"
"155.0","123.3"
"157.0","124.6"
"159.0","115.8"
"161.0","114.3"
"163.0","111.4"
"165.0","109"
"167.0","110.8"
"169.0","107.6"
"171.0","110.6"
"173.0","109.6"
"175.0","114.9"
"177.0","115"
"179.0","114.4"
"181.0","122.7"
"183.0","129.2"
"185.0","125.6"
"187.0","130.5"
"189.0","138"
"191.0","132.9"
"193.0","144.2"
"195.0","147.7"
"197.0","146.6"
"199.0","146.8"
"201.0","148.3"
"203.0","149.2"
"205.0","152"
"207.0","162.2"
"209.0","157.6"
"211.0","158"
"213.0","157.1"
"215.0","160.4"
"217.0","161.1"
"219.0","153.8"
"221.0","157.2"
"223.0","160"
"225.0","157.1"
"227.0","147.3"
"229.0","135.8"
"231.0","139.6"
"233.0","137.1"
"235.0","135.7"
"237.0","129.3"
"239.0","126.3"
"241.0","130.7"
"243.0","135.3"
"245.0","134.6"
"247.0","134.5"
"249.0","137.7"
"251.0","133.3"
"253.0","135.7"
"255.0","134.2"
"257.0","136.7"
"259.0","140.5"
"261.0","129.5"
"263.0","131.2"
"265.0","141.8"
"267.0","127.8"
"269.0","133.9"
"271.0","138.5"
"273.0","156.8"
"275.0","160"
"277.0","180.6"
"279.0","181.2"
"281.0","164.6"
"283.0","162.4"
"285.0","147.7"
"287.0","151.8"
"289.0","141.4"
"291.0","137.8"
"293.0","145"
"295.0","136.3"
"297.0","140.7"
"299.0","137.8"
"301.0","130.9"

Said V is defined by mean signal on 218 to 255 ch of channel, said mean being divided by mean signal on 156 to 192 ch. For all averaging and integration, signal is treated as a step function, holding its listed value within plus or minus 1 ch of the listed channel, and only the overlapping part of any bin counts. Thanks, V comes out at 1.18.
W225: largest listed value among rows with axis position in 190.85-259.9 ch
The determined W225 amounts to 162.2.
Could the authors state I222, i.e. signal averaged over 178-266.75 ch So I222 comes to 141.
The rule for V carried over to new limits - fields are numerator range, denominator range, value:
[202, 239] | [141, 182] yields 1.20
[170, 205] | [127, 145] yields 0.87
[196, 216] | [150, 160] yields 1.22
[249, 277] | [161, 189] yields 1.20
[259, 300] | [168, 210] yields 1.10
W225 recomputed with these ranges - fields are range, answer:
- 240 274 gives 156.8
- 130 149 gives 161.2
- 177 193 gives 144.2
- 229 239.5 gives 139.6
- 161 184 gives 129.2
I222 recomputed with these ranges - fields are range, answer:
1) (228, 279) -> 139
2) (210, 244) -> 146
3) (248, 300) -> 145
